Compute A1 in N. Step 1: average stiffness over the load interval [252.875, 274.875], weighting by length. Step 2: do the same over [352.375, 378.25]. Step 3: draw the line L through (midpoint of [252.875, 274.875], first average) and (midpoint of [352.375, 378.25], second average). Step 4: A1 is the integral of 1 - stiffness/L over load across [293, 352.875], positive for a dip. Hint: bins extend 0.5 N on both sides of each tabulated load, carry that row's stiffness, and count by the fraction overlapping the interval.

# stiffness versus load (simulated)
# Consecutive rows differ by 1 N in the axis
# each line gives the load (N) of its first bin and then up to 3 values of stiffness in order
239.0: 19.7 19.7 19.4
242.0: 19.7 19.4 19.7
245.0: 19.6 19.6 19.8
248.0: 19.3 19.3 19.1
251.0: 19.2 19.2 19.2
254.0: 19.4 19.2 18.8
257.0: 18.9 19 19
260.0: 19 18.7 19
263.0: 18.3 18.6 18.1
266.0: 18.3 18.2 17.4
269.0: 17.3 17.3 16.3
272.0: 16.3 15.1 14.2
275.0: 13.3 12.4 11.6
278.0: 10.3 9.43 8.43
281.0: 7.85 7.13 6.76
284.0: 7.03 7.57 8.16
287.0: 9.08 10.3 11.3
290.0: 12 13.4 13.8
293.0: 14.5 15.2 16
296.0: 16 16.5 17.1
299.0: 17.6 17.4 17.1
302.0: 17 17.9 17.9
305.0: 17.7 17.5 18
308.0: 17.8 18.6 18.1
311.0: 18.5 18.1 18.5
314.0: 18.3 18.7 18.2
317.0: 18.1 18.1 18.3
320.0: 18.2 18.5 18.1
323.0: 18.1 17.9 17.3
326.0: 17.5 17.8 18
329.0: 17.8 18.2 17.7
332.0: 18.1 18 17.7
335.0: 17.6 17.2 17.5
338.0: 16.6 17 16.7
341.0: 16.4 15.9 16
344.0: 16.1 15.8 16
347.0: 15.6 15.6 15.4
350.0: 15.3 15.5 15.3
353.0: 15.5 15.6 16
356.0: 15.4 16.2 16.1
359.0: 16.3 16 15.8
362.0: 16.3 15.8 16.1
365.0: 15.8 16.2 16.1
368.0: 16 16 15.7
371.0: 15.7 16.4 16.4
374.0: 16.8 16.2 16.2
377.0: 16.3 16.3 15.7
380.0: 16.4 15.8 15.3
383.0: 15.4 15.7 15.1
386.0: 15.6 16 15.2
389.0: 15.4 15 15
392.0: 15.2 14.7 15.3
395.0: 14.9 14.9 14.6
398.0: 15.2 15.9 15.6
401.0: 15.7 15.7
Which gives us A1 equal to -1.49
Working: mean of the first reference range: 17.9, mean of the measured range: 17.2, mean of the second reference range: 16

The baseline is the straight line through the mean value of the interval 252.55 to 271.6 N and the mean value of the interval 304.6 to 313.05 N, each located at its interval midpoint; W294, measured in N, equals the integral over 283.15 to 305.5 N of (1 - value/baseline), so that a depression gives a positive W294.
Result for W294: 5.12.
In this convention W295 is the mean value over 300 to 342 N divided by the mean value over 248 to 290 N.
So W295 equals 1.19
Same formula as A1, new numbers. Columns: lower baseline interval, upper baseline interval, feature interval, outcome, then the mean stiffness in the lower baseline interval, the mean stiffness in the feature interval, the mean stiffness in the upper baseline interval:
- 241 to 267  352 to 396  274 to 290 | 7.6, 19.1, 9.61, 15.8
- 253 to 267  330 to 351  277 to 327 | 7.0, 18.8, 15.1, 16.6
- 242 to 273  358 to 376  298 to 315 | -0.4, 18.6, 17.9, 16.1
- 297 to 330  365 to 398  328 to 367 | 0.9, 17.9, 16.4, 15.7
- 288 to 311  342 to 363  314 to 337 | -2.8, 16.2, 18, 15.8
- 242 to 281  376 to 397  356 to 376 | -0.4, 17.2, 16.1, 15.5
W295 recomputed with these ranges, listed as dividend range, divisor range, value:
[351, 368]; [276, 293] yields 1.61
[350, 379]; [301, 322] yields 0.88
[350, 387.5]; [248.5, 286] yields 1.03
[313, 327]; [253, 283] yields 1.16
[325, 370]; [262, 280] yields 1.07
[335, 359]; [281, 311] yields 1.13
